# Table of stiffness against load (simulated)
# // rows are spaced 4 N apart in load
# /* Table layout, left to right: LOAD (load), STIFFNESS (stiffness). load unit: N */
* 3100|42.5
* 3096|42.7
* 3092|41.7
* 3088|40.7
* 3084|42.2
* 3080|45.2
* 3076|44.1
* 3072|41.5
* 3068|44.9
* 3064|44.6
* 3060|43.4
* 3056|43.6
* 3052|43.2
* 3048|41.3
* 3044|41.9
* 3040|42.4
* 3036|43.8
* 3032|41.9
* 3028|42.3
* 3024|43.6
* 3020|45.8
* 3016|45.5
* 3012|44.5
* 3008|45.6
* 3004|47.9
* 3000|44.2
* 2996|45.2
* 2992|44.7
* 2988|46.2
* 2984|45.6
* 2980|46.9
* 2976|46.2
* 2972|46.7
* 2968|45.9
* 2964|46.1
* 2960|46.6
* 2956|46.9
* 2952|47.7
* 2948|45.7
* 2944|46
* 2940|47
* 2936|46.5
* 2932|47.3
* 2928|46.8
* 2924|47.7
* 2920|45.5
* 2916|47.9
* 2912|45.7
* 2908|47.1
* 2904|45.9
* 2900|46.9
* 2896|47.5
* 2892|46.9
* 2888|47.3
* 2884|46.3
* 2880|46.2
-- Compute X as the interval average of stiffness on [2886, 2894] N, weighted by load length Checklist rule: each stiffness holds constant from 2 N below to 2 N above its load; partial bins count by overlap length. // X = 47.1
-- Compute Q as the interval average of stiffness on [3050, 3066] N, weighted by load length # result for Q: 43.7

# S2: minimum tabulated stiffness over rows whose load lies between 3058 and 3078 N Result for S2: 41.5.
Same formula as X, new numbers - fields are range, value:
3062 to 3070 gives 44.8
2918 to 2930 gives 46.7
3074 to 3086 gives 43.8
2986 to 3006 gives 45.6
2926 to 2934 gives 47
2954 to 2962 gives 46.8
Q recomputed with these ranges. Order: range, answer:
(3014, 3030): 44.3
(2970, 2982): 46.6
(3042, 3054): 42.1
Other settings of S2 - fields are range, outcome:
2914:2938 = 45.5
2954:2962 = 46.6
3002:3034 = 41.9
